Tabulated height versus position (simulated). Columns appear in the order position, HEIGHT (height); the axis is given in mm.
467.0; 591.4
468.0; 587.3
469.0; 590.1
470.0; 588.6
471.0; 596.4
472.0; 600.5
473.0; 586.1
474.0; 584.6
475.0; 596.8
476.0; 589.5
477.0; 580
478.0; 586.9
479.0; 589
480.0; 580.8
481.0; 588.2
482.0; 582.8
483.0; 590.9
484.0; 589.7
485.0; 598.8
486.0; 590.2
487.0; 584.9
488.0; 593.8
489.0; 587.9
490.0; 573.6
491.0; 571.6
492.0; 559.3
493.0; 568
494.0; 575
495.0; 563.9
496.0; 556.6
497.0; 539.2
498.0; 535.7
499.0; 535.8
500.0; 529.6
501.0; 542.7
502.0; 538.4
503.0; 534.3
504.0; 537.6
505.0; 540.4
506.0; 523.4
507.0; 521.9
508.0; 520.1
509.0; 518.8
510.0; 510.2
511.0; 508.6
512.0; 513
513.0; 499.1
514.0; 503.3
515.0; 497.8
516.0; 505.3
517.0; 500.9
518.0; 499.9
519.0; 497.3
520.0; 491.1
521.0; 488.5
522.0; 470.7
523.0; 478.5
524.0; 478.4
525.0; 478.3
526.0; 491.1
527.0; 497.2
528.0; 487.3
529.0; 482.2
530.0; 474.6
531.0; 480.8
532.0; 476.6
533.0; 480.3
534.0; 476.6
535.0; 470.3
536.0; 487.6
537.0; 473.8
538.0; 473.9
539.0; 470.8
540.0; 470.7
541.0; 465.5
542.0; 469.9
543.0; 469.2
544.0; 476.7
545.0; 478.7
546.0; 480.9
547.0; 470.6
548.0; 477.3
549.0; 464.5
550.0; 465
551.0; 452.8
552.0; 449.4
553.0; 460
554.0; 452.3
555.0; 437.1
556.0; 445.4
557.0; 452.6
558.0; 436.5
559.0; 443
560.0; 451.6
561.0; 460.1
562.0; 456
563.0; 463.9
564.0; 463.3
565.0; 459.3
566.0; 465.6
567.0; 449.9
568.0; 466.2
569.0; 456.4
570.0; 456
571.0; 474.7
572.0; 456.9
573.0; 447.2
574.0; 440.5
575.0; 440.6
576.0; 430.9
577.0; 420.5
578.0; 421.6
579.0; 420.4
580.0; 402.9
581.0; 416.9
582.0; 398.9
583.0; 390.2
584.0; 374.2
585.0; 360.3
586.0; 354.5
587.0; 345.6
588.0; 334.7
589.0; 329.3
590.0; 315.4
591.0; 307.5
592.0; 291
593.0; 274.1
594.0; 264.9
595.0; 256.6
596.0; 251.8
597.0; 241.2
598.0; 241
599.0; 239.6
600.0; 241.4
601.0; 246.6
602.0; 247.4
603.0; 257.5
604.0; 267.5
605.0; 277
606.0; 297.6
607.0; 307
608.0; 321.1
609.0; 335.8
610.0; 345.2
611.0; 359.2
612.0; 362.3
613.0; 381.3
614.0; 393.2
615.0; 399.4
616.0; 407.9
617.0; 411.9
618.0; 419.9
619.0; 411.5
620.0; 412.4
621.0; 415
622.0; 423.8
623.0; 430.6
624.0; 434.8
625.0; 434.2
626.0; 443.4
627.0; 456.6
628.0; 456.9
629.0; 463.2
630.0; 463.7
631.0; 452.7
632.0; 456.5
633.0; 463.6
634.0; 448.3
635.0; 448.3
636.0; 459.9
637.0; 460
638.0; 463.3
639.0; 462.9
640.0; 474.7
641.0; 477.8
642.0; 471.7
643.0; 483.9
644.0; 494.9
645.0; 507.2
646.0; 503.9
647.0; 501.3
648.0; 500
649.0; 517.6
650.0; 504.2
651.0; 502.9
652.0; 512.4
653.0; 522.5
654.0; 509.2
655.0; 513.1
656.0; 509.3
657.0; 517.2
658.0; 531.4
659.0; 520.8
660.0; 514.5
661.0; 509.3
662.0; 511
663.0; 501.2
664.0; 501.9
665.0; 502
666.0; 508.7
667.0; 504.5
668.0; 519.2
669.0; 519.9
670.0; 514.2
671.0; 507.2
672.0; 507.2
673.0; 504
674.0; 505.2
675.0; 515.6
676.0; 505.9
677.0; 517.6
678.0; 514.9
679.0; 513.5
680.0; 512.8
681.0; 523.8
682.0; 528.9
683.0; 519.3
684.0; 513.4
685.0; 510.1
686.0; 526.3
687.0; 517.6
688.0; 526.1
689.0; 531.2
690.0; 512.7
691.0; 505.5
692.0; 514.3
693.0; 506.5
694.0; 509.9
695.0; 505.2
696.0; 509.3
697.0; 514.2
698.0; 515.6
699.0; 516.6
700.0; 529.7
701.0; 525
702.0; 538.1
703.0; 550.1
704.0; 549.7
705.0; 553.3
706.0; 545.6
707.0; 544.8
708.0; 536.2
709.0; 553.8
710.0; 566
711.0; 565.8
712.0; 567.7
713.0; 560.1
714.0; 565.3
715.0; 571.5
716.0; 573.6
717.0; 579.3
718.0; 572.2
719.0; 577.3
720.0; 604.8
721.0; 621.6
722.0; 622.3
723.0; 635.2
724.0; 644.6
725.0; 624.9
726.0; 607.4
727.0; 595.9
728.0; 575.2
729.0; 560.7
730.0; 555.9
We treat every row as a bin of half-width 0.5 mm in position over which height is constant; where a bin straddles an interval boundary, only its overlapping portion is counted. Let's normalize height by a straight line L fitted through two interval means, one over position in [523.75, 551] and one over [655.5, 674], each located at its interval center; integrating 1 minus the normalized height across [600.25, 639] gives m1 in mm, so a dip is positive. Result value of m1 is 8.2 mm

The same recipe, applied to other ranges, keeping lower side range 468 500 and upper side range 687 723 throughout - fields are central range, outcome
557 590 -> 8.3 mm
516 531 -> 2.2 mm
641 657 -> 1.5 mm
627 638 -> 2.0 mm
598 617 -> 8.3 mm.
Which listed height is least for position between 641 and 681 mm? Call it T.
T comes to 471.7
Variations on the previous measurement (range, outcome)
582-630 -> 239.6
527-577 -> 420.5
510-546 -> 465.5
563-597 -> 241.2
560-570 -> 449.9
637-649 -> 460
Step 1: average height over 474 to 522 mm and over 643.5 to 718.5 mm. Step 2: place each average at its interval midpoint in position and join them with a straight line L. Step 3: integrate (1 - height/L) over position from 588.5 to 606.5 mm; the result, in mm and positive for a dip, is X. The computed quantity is 8.9 mm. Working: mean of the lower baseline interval 547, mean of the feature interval 269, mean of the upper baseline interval 523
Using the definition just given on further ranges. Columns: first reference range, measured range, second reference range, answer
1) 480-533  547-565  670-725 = 2.59 mm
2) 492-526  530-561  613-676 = 2.56 mm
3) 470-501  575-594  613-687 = 5.67 mm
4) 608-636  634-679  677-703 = -3.05 mm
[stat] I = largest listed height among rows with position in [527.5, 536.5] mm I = 487.6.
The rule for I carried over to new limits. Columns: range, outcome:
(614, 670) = 531.4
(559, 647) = 507.2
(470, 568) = 600.5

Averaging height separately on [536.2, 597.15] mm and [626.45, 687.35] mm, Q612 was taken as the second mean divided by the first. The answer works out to 1.2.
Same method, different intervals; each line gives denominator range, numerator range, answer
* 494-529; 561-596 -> 0.77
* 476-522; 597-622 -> 0.61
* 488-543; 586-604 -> 0.54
